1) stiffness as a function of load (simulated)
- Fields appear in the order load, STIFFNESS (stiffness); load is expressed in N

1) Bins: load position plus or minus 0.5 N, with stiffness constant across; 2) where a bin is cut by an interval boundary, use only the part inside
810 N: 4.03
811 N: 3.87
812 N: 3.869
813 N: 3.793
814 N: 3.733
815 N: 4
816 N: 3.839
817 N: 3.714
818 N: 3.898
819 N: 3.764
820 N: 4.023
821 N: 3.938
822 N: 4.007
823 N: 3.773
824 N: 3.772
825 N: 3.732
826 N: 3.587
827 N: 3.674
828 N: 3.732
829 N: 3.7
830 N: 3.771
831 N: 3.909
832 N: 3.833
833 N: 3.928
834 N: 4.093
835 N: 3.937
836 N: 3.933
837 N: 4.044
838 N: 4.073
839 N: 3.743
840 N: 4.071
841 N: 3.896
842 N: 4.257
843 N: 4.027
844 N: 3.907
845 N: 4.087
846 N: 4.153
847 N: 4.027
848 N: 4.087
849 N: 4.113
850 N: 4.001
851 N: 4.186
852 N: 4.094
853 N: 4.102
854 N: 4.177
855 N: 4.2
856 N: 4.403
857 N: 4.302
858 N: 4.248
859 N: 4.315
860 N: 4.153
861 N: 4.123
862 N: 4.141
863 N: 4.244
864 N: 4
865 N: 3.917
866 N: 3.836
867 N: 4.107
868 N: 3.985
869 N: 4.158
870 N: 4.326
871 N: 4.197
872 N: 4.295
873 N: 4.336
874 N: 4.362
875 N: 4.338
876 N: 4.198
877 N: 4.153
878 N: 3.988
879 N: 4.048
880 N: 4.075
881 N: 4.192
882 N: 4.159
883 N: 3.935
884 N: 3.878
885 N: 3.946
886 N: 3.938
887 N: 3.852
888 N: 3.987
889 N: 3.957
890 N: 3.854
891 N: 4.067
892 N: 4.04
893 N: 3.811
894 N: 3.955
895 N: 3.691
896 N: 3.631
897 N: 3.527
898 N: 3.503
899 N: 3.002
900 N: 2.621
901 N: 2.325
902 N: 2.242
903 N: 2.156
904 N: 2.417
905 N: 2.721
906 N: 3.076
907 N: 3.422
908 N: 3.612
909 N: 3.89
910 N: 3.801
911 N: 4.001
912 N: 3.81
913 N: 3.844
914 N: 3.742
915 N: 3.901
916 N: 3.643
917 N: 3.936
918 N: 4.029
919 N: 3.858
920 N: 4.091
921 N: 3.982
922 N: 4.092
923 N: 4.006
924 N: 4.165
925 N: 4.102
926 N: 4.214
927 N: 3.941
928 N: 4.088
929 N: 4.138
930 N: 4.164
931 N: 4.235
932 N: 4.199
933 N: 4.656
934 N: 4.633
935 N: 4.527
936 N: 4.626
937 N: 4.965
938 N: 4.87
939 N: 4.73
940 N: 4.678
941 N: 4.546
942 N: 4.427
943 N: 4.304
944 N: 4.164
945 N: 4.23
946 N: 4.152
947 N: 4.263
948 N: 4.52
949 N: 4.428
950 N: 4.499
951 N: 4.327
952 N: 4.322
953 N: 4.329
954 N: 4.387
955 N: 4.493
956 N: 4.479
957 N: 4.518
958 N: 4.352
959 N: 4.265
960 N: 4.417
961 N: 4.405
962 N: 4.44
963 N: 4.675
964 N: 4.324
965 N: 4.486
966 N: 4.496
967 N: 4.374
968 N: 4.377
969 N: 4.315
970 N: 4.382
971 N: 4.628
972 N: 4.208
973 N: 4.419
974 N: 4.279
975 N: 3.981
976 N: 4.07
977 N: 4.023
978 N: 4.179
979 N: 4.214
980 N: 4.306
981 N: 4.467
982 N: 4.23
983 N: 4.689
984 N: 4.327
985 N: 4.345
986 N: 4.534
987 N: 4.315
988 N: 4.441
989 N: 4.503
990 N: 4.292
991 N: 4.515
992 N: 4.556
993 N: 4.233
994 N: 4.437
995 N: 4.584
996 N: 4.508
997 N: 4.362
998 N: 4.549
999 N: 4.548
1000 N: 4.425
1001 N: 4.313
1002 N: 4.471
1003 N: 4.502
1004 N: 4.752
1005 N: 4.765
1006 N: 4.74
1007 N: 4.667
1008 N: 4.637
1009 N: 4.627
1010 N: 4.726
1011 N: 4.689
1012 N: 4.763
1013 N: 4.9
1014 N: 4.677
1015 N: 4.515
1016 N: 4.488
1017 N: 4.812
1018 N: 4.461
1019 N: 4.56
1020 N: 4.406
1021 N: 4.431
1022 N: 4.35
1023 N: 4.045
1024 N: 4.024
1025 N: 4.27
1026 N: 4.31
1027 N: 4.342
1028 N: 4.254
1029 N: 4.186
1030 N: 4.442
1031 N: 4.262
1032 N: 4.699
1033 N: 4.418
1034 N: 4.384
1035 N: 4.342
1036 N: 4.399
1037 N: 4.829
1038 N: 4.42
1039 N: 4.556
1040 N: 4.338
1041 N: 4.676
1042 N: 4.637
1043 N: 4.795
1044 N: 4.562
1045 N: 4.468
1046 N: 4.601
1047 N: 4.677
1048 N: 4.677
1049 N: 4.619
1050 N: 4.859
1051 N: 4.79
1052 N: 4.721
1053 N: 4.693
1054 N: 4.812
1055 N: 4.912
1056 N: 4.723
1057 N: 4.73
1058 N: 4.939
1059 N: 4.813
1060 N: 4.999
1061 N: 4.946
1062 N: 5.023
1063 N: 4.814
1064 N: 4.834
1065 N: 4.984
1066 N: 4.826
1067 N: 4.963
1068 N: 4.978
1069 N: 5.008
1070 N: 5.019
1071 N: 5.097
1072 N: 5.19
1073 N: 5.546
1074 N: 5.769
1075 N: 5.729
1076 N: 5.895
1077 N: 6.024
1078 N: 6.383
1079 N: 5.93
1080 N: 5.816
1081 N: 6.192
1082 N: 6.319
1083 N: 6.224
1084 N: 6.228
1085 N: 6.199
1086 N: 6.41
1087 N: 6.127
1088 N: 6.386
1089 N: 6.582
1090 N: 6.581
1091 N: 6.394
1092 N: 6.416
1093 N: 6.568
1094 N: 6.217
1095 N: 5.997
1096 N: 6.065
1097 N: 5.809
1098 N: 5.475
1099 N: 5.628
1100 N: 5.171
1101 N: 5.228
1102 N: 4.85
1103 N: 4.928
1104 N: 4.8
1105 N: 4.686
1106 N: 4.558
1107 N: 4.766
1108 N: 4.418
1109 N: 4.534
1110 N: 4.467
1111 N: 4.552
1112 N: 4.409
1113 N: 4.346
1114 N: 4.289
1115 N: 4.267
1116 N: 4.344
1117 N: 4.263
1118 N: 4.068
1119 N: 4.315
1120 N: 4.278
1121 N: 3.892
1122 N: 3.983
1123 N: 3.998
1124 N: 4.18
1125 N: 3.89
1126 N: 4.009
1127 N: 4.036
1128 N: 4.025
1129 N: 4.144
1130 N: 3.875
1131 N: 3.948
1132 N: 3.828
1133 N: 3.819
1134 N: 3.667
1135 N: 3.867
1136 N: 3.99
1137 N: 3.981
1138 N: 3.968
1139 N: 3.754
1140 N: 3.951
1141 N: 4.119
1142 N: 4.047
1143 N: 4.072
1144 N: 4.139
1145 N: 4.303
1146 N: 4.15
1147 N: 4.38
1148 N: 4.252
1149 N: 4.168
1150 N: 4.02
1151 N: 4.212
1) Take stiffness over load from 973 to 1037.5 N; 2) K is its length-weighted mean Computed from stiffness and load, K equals 4.44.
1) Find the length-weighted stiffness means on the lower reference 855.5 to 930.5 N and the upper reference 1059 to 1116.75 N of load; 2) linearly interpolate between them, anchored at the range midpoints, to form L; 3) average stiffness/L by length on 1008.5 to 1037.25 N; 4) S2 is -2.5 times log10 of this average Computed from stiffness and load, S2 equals 0.10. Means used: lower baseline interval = 3.86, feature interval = 4.47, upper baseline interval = 5.4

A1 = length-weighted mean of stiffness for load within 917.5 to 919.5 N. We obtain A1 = 3.94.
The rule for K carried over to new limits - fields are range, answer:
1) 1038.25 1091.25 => 5.27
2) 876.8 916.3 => 3.61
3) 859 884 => 4.13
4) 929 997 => 4.4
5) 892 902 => 3.32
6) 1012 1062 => 4.57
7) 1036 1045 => 4.58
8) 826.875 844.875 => 3.93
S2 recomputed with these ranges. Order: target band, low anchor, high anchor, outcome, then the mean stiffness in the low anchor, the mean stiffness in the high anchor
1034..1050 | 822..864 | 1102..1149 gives -0.11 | 4.01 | 4.19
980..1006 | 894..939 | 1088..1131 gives -0.07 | 3.79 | 4.85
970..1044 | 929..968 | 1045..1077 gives 0.06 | 4.44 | 4.98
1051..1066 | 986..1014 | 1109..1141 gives -0.12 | 4.55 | 4.09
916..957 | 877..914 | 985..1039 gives -0.11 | 3.59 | 4.48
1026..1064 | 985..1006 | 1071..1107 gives 0.12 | 4.48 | 5.81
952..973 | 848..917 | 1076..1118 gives 0.01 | 3.84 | 5.47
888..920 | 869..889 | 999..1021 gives 0.20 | 4.11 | 4.61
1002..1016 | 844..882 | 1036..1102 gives 0.07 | 4.15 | 5.34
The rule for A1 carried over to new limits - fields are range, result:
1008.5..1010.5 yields 4.68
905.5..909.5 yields 3.5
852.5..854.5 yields 4.14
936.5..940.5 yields 4.81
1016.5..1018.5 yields 4.64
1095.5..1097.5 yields 5.94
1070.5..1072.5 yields 5.14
